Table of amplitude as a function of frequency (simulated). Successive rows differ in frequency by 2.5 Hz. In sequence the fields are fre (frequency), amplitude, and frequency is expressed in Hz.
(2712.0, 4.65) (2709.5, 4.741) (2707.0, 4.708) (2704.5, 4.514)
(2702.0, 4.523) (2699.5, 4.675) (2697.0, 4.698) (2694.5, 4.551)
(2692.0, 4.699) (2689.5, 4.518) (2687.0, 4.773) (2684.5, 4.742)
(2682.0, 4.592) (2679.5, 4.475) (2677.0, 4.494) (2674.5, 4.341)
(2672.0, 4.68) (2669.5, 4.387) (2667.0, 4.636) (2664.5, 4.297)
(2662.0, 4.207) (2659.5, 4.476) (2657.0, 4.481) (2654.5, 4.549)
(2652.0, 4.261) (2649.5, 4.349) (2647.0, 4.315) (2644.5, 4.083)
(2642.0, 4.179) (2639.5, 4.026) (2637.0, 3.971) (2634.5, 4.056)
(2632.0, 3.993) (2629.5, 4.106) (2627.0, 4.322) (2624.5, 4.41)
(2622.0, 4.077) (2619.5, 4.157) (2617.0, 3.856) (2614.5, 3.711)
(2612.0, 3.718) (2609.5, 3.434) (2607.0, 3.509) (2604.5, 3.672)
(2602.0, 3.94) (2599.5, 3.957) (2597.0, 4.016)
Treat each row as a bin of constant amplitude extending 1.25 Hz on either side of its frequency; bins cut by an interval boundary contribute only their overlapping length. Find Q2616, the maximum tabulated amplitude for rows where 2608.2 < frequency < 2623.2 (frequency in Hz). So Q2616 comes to 4.157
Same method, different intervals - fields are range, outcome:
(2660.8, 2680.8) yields 4.68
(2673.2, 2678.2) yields 4.494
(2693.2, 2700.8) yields 4.698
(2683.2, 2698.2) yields 4.773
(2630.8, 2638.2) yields 4.056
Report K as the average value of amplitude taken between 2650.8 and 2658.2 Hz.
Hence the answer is 4.43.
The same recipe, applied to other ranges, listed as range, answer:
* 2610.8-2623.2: 3.9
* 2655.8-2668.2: 4.42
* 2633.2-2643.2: 4.06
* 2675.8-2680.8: 4.49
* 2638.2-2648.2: 4.15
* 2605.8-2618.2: 3.65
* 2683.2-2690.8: 4.68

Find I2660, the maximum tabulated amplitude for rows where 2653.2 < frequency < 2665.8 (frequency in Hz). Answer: 4.549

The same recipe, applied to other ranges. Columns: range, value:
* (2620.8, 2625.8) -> 4.41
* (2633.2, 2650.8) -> 4.349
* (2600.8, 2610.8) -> 3.94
